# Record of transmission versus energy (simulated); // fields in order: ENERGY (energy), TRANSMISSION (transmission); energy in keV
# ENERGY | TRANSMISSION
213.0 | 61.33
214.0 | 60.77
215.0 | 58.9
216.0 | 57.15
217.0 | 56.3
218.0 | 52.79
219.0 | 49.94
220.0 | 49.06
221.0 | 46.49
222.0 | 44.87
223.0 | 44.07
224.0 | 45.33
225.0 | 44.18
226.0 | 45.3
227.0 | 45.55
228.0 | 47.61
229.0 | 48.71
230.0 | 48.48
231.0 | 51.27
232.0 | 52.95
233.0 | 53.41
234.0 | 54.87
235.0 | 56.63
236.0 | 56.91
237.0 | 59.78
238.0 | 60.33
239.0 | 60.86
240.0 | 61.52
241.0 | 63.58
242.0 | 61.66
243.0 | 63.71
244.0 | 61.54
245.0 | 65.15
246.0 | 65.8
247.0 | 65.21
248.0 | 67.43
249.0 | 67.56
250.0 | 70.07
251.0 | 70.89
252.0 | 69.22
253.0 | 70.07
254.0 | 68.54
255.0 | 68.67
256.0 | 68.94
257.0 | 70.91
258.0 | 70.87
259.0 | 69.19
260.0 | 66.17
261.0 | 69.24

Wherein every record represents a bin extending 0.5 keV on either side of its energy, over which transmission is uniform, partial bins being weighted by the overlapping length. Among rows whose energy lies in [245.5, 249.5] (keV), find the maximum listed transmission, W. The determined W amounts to 67.56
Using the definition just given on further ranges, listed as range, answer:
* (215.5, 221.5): 57.15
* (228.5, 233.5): 53.41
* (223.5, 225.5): 45.33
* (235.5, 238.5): 60.33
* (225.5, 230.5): 48.71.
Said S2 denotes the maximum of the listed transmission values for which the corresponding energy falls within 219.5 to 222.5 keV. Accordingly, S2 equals 49.06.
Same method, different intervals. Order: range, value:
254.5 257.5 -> 70.91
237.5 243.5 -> 63.71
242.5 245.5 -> 65.15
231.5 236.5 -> 56.91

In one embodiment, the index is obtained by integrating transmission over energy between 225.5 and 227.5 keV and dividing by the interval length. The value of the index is 45.4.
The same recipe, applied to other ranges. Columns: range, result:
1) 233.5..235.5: 55.8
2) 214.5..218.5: 56.3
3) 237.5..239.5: 60.6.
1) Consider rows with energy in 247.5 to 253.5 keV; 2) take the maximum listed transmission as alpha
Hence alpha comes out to 70.89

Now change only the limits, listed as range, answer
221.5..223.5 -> 44.87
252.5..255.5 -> 70.07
